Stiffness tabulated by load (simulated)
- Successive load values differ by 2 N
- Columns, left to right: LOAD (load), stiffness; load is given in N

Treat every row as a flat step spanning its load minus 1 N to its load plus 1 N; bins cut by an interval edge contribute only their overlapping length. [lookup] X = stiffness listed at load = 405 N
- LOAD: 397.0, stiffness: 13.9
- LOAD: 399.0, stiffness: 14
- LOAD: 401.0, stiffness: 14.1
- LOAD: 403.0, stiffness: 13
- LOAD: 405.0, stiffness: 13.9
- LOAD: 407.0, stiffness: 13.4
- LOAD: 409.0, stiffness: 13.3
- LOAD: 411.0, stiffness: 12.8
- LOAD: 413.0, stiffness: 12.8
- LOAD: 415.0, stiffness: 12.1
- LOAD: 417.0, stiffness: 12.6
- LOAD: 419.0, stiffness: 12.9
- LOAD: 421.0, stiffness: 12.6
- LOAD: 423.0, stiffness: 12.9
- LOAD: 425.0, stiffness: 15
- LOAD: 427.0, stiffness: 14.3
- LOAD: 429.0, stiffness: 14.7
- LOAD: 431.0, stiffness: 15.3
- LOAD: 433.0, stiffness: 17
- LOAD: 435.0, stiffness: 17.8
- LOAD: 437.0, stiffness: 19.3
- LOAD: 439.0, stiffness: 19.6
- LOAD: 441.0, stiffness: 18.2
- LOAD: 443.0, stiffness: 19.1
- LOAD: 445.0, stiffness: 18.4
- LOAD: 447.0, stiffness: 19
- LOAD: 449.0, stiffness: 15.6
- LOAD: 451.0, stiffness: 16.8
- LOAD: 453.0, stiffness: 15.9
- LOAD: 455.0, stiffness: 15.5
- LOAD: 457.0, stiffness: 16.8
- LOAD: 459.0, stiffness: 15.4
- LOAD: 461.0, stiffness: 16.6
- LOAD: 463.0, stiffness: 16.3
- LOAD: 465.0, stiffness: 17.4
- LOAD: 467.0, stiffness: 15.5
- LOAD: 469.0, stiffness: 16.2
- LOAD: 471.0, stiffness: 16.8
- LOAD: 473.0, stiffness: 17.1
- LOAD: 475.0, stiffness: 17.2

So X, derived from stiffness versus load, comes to 13.9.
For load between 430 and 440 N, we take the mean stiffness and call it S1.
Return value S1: 17.8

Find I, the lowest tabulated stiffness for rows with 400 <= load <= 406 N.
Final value 13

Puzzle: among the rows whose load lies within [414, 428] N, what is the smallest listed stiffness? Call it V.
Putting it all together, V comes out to 12.1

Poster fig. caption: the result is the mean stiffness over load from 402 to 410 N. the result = 13.4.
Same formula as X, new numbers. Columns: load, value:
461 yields 16.6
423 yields 12.9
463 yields 16.3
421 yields 12.6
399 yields 14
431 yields 15.3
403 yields 13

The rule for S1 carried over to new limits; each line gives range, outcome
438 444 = 19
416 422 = 12.7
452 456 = 15.7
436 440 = 19.5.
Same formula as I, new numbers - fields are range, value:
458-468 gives 15.4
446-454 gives 15.6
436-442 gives 18.2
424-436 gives 14.3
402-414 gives 12.8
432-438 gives 17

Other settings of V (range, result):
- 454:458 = 15.5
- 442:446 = 18.4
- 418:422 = 12.6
